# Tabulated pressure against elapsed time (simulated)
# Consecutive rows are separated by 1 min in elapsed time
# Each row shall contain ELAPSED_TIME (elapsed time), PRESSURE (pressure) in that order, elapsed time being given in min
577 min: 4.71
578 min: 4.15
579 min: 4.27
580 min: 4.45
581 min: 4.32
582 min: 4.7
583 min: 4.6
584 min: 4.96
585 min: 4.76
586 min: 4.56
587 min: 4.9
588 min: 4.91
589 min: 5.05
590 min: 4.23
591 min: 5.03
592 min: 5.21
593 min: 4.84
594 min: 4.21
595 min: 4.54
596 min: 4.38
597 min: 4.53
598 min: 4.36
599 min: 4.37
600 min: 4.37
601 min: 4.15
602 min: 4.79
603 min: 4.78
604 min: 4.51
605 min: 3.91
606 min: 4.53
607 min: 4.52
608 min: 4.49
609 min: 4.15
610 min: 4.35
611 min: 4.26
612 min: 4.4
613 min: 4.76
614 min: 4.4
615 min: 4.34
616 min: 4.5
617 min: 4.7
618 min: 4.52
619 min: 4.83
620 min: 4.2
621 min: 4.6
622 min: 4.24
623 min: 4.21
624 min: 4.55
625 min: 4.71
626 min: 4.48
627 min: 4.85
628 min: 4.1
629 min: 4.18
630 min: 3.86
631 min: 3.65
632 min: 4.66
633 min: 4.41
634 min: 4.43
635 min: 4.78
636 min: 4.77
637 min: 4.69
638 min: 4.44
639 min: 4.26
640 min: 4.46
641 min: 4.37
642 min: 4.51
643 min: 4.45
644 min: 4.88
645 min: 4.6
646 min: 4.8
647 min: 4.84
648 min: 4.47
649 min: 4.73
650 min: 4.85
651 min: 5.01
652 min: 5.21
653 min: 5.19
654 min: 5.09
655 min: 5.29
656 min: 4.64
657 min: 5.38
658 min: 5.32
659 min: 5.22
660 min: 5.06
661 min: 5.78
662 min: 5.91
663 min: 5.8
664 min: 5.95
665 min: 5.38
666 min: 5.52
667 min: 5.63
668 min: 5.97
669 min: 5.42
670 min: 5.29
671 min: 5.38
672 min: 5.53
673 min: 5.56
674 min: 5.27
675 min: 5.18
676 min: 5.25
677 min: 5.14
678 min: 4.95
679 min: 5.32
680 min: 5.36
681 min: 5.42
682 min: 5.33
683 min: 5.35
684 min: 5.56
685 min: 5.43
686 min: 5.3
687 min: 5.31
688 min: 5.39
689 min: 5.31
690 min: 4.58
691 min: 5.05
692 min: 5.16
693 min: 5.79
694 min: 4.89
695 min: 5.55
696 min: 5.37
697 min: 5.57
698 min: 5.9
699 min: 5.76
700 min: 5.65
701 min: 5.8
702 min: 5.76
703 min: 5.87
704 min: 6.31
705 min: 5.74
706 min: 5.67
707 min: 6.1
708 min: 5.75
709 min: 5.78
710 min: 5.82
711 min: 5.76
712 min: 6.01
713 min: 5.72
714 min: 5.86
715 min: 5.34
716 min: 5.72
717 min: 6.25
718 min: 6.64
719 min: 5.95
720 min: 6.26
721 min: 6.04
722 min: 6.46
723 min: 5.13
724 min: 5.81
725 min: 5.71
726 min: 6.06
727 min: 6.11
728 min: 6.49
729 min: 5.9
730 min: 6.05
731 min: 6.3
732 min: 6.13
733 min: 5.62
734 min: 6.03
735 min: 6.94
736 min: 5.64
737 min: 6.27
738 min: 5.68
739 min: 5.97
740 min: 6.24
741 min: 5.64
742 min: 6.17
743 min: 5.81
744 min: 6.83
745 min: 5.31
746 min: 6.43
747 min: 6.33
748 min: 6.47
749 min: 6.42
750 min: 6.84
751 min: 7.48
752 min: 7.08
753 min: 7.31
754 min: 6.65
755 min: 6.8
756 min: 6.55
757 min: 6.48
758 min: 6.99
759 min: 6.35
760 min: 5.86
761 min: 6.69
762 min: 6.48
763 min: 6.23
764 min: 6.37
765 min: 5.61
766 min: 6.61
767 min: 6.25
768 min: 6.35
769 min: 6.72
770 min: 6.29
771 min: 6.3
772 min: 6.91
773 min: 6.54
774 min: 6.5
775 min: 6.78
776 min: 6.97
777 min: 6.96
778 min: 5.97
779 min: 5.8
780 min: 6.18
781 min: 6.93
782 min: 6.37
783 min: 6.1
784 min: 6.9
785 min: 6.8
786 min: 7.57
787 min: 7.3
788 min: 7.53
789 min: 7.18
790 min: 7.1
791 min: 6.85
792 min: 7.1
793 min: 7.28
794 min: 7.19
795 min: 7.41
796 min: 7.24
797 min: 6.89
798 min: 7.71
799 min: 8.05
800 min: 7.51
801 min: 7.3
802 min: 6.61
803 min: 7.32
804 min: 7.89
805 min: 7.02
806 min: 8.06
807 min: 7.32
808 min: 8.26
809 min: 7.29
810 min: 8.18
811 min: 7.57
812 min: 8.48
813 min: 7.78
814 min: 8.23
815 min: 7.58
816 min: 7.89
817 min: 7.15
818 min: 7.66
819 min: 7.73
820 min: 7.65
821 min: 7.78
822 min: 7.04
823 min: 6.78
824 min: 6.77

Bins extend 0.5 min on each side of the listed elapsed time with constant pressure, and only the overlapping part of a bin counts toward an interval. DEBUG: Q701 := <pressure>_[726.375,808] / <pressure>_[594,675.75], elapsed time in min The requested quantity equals 1.40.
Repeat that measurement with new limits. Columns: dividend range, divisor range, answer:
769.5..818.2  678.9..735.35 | 1.25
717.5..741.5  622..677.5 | 1.23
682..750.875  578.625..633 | 1.30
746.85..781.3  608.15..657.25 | 1.43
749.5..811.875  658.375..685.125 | 1.27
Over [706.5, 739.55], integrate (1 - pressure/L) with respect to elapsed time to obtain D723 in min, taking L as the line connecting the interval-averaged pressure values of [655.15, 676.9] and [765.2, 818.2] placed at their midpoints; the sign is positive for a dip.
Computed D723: 1.2 min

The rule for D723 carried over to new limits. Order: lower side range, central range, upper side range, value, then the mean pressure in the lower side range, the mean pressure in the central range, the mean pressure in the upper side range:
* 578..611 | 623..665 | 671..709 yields 1.96 min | 4.54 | 4.8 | 5.47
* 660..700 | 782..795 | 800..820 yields 0.39 min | 5.42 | 7.06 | 7.64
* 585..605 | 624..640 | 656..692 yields 1.74 min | 4.6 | 4.42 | 5.38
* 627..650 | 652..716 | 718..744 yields -3.00 min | 4.49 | 5.49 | 6.04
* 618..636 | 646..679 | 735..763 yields -1.92 min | 4.41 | 5.28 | 6.41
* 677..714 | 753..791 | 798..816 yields 2.17 min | 5.54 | 6.61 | 7.68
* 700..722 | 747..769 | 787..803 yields 0.34 min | 5.92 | 6.56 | 7.27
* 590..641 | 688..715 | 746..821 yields 0.65 min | 4.46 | 5.63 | 7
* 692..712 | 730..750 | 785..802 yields 0.75 min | 5.72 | 6.13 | 7.29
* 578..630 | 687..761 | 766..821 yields 2.22 min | 4.51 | 6.01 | 7.16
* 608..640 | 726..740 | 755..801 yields -0.04 min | 4.43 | 6.09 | 6.76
